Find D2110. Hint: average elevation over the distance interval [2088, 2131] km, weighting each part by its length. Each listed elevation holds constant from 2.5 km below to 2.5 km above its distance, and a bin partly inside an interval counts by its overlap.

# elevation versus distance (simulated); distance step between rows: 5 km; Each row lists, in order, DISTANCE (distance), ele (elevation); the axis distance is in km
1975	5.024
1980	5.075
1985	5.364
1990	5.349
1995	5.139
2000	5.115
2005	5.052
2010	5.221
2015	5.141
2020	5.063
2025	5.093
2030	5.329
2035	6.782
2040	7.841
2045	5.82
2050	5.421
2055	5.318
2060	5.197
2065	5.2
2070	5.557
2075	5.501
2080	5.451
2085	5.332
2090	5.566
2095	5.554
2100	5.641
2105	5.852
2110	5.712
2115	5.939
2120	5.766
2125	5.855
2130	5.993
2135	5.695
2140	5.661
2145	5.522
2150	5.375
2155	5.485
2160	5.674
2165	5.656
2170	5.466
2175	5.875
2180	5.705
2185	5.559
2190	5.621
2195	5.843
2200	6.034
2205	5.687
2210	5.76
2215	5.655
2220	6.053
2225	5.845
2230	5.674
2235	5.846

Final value 5.76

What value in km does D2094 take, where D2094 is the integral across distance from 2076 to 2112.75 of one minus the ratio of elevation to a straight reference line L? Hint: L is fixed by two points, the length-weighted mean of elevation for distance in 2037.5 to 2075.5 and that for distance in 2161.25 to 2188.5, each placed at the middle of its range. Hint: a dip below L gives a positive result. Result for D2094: 0.8 km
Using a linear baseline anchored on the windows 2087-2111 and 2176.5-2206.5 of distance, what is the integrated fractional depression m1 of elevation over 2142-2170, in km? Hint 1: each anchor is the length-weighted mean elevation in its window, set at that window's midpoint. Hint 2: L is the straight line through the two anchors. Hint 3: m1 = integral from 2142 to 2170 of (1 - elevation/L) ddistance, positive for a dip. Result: 0.9 km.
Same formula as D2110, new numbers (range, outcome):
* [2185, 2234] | 5.79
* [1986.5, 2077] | 5.51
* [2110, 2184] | 5.69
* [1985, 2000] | 5.24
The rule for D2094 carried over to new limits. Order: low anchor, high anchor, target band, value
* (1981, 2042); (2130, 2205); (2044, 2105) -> 1.13 km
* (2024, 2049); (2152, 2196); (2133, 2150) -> 0.55 km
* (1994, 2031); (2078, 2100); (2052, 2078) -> 0.12 km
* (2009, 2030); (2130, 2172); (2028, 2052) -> -4.87 km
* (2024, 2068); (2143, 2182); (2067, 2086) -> 0.93 km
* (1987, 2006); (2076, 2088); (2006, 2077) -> -3.93 km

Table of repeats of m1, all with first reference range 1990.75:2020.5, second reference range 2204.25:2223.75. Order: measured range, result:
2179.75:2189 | 0.2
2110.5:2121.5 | -0.7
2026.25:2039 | -2.3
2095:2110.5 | -0.7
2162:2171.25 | 0.1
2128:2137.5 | -0.5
